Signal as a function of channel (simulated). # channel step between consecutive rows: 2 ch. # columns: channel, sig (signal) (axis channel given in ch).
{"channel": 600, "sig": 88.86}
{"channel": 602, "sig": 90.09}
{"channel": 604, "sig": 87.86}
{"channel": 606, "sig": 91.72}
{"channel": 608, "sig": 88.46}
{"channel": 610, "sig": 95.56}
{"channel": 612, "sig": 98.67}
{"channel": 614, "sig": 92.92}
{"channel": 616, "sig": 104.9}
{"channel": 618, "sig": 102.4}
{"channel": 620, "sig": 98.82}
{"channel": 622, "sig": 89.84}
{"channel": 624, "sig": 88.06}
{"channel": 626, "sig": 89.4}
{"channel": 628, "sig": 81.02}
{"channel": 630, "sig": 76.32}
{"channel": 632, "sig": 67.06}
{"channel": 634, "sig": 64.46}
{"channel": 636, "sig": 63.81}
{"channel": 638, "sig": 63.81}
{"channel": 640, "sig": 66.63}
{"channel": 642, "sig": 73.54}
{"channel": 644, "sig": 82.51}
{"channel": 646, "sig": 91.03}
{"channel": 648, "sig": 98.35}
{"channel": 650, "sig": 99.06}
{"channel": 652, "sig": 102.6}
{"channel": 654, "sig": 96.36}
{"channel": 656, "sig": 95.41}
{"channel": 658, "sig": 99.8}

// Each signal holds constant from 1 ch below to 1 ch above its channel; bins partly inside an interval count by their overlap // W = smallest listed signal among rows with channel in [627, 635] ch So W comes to 64.46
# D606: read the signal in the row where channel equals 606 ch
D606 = 91.72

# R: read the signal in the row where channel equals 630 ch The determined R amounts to 76.32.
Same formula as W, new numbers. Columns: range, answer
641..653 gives 73.54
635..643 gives 63.81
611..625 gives 88.06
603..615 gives 87.86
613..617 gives 92.92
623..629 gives 81.02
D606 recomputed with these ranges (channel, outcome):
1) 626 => 89.4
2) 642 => 73.54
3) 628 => 81.02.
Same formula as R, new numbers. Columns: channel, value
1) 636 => 63.81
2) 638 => 63.81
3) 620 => 98.82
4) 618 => 102.4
